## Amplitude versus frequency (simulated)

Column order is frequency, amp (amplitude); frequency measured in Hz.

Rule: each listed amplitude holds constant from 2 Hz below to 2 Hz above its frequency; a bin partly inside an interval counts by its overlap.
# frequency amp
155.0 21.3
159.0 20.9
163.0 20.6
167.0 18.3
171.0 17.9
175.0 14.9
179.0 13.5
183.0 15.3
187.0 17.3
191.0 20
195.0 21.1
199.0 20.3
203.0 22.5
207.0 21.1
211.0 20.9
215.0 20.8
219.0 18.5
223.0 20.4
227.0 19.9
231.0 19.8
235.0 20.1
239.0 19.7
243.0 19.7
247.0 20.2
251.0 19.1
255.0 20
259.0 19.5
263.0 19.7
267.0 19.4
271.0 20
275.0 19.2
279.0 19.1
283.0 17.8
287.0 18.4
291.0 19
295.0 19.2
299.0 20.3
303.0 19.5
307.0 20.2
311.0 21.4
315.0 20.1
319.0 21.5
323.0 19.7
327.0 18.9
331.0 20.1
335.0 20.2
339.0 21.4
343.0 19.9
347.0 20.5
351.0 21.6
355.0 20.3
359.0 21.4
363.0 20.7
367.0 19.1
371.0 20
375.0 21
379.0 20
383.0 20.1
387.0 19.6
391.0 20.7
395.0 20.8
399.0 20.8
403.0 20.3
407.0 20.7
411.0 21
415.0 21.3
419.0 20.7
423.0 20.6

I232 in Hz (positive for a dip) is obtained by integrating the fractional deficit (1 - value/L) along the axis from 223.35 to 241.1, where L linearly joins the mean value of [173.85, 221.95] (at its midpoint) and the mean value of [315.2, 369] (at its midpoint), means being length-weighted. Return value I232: -0.58 Hz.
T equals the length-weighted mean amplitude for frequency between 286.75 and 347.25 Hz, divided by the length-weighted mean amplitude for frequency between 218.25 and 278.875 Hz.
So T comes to 1.02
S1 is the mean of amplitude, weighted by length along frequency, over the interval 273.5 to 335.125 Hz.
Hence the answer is 19.6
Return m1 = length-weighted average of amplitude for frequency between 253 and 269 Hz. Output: 19.6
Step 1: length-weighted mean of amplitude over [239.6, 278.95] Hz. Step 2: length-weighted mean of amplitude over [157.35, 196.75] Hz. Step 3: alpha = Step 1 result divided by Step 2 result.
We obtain 1.09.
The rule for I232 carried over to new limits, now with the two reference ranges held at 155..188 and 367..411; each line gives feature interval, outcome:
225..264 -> -2.65 Hz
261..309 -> -0.71 Hz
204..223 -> -2.45 Hz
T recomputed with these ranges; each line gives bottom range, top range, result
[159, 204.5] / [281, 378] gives 1.09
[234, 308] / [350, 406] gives 1.05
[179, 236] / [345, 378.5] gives 1.05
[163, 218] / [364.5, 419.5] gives 1.09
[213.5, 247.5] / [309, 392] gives 1.03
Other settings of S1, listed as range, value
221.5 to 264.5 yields 19.8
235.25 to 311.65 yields 19.5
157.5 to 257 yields 19.3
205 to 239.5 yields 20.2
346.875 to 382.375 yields 20.5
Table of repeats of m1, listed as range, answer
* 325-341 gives 20.1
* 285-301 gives 19.2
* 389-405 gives 20.7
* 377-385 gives 20.1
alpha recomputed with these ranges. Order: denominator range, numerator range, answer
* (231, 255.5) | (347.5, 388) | 1.03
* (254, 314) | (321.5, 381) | 1.04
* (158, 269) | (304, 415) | 1.06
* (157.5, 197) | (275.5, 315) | 1.08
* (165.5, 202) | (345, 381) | 1.16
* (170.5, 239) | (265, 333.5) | 1.03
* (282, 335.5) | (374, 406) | 1.03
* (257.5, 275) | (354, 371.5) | 1.04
